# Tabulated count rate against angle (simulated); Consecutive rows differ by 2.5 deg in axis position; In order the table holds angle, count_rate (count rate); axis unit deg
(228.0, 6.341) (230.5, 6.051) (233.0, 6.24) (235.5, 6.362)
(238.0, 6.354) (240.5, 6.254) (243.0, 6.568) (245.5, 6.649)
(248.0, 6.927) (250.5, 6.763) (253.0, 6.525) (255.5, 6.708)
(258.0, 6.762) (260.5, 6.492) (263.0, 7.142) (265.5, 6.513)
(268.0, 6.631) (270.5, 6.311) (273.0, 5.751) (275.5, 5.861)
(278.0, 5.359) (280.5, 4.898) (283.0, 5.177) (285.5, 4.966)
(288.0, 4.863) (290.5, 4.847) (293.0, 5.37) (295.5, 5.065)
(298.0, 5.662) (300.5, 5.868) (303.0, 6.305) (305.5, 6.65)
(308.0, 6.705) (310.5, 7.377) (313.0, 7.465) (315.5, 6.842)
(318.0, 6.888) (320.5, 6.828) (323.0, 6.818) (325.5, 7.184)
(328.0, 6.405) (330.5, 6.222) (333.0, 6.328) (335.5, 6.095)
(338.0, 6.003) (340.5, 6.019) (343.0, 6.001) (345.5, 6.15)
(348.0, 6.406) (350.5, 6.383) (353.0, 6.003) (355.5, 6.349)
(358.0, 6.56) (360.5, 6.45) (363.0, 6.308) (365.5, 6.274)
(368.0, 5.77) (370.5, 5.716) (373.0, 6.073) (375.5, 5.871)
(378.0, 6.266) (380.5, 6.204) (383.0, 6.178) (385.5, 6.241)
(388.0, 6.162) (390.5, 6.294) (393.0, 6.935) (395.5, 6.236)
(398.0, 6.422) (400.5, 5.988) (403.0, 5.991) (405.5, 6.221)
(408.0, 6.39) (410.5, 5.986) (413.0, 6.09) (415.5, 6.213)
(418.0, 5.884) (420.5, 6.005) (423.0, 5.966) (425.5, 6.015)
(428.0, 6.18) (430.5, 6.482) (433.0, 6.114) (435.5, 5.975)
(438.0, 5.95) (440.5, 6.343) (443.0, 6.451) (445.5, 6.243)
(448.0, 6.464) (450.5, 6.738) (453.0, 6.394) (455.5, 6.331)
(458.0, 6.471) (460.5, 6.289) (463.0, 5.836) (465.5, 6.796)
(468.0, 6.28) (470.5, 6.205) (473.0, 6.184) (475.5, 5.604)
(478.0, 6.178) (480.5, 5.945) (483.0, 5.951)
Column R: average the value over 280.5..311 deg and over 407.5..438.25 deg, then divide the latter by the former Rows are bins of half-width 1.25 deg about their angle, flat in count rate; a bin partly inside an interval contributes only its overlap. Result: 1.1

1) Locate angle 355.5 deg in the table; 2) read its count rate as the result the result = 6.349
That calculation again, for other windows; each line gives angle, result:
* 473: 6.184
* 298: 5.662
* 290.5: 4.847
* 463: 5.836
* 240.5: 6.254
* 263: 7.142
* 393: 6.935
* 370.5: 5.716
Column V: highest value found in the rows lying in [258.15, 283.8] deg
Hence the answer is 7.142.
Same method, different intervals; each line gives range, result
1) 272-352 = 7.465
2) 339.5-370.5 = 6.56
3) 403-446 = 6.482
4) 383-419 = 6.935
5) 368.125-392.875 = 6.294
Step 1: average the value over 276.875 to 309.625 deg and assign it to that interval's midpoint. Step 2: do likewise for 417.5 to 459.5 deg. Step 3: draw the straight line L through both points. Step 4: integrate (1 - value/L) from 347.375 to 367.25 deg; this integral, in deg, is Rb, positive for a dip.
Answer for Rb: -1.6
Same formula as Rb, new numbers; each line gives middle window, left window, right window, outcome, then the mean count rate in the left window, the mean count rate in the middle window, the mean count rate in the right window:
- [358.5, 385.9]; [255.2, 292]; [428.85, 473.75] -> -0.10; 5.86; 6.13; 6.31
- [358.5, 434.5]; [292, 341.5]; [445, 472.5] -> 2.61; 6.41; 6.17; 6.37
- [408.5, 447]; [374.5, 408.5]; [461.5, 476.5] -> 0.44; 6.24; 6.13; 6.16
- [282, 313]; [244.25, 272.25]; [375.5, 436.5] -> 3.39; 6.66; 5.81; 6.18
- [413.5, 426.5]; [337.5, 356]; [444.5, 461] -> 0.66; 6.16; 6.02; 6.43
